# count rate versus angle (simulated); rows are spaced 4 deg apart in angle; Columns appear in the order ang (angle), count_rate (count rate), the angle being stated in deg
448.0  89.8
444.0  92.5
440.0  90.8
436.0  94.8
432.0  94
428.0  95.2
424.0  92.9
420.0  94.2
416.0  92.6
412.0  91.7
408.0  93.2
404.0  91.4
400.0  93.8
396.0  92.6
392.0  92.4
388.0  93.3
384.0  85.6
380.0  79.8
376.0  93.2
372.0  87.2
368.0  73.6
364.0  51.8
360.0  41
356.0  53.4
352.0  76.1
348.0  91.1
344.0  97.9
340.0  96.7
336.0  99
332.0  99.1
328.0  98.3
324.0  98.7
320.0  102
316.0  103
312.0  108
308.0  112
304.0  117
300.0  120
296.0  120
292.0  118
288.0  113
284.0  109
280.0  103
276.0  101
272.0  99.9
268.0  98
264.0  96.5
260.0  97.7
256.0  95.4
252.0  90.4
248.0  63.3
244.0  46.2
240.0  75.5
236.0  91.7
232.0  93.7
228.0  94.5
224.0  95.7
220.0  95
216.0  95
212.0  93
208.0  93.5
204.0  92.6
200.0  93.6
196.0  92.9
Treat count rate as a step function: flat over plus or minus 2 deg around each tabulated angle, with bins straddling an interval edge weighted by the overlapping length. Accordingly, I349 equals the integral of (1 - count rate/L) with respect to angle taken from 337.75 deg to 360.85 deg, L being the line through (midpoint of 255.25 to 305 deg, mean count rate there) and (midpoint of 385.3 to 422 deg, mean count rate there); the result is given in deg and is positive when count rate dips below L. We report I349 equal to 4.9 deg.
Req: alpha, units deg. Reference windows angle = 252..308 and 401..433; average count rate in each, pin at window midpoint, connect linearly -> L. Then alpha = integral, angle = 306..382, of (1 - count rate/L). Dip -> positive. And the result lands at 9.8 deg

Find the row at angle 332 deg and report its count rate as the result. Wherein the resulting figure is 99.1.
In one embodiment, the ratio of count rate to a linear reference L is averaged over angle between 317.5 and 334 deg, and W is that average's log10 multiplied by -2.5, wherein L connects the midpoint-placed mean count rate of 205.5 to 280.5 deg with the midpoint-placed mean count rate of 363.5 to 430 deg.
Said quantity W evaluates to -0.12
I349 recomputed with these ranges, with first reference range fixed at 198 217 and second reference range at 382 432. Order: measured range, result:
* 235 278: 3.0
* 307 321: -2.0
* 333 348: -0.7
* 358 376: 5.0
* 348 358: 2.5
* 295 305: -2.8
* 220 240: 0.3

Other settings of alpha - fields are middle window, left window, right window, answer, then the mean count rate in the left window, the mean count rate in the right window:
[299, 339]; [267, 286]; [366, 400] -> -3.5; 102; 87.6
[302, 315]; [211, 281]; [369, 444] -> -3.0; 90.1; 91.4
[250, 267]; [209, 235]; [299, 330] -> 0.7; 94.3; 107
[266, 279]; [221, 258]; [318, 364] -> -2.5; 83.3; 85.1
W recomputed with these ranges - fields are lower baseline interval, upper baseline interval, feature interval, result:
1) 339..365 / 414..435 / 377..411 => -0.07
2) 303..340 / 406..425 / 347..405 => 0.22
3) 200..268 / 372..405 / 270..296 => -0.21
